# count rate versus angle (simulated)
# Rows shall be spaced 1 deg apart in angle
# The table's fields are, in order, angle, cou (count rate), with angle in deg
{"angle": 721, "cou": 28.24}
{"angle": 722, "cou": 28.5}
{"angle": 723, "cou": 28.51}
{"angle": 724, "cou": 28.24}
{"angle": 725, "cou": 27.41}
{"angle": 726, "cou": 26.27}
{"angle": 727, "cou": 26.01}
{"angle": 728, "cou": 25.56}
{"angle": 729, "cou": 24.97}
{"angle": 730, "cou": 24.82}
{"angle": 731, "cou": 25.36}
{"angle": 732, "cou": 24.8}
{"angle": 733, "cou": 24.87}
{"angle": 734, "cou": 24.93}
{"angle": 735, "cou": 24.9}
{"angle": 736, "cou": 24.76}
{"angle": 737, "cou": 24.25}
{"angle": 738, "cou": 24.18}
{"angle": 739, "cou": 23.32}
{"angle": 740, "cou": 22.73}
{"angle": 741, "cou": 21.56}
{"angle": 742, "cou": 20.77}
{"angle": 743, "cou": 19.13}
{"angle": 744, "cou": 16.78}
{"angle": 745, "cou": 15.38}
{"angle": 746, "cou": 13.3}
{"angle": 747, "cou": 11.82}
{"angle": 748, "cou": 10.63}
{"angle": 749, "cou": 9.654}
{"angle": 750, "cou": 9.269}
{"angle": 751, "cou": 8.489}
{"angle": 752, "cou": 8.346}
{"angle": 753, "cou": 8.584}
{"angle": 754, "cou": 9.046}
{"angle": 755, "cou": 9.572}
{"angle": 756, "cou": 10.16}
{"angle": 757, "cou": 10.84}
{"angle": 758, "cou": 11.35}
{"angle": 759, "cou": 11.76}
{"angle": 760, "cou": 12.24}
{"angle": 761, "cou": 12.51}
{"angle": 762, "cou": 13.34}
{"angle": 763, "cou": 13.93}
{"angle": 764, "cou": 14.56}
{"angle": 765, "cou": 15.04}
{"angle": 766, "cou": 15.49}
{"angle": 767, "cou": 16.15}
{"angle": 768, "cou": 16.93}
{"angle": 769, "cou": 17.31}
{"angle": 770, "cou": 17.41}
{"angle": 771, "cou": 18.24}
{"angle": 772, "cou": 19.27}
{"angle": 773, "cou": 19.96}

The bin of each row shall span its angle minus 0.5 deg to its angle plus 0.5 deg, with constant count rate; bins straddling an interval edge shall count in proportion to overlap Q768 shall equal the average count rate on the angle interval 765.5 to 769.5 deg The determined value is 16.5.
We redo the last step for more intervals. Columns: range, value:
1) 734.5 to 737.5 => 24.6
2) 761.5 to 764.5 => 13.9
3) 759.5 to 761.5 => 12.4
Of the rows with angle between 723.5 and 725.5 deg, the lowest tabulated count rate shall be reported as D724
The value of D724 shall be 27.41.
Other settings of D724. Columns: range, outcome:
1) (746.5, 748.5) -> 10.63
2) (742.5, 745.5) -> 15.38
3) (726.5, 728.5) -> 25.56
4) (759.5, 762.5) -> 12.24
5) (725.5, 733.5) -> 24.8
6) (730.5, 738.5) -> 24.18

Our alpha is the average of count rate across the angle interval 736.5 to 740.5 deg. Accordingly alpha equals 23.6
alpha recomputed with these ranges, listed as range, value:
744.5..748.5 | 12.8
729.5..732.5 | 25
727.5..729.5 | 25.3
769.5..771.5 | 17.8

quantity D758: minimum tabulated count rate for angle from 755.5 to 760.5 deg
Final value 10.16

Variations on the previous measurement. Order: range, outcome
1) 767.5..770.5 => 16.93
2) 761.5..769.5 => 13.34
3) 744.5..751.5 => 8.489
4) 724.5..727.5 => 26.01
